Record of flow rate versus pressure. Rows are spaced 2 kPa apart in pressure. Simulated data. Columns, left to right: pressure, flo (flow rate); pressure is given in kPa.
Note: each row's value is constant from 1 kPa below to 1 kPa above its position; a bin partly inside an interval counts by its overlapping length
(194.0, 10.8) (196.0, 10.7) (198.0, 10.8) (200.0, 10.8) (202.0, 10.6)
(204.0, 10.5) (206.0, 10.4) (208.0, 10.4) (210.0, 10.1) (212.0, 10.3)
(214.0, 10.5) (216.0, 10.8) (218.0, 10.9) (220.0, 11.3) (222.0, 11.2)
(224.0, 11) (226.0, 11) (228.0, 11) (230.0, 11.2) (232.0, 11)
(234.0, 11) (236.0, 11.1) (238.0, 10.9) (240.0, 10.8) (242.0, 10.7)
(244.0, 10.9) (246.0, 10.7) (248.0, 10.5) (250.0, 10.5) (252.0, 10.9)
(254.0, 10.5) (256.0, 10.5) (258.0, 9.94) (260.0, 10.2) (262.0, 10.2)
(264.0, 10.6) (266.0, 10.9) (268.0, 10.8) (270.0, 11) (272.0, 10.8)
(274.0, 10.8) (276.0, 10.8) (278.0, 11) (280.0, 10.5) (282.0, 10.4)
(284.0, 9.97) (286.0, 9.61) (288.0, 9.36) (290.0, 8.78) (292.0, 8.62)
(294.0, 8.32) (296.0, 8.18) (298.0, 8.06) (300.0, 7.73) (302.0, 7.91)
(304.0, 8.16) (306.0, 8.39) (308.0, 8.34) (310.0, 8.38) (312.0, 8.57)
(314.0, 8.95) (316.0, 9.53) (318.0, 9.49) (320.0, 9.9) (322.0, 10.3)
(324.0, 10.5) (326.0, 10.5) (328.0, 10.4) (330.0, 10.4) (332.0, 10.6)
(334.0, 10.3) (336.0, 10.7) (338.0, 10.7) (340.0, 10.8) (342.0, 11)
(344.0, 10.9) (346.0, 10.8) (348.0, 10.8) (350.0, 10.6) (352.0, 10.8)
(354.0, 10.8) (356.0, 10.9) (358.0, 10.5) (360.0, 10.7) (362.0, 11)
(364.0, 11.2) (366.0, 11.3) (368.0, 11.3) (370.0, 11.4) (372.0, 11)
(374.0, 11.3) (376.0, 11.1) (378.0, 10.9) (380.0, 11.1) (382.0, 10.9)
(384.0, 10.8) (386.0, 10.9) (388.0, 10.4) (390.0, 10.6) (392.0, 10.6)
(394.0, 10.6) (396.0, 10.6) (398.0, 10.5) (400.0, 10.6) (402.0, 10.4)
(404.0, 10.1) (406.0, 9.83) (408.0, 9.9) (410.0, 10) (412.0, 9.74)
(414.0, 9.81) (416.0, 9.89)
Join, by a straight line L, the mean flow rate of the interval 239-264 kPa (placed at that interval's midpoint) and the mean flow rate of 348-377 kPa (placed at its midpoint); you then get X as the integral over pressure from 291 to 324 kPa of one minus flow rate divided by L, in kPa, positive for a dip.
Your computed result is 6.23 kPa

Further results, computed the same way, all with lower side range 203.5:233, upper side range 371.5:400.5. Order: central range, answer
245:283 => 0.62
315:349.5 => 1.08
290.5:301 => 2.51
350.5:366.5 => -0.13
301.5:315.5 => 3.04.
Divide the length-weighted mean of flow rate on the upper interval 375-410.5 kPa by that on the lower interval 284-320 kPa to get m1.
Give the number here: 1.2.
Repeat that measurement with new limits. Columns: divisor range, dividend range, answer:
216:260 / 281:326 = 0.83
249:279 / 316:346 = 0.98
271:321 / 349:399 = 1.18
